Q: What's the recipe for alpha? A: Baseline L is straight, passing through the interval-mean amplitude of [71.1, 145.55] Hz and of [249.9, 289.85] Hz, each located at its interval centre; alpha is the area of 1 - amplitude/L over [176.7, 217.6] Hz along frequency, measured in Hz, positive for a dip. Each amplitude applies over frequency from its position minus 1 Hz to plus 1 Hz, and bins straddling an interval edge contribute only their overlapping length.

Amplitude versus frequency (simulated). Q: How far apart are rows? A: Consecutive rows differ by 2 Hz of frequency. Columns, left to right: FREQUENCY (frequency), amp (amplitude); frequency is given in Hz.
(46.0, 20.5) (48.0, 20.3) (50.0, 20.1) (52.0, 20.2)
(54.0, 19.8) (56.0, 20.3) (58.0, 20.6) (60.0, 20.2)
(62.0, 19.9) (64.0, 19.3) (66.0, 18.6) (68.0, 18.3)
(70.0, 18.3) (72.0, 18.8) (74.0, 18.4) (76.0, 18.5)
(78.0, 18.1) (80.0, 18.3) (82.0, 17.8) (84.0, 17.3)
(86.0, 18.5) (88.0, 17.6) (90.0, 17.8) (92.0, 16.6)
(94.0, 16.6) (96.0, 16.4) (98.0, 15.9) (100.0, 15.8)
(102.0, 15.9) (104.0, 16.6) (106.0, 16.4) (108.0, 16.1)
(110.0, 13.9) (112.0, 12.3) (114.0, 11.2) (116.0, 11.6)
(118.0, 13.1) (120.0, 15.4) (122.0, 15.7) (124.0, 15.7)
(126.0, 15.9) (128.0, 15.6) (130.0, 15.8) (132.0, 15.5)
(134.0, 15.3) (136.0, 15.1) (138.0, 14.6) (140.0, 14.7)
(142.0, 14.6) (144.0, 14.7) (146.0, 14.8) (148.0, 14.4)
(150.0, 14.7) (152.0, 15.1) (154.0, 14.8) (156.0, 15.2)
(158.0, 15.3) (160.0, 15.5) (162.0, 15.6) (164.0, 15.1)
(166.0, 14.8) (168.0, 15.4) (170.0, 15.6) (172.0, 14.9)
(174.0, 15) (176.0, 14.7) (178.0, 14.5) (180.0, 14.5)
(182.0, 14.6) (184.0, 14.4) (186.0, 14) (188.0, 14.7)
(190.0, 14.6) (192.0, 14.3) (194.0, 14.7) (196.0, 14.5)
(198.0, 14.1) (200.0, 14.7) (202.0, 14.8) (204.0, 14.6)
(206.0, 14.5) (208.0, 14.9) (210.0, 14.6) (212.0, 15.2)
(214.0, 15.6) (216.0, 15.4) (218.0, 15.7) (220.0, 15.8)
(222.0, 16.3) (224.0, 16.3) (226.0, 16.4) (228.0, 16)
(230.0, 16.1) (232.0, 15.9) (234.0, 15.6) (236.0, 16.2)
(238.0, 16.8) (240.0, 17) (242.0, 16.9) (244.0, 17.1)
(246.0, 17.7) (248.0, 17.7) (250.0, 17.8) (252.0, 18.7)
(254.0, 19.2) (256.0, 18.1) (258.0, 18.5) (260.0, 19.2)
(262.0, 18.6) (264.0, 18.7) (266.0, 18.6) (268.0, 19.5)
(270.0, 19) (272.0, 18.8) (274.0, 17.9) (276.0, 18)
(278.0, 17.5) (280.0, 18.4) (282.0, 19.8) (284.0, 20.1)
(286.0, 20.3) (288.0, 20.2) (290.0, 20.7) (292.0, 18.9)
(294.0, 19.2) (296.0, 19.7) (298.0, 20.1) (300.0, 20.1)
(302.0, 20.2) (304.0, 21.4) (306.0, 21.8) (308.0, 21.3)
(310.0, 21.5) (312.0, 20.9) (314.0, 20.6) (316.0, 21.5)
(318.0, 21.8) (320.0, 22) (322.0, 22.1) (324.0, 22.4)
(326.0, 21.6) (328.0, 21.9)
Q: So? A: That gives 6.7 Hz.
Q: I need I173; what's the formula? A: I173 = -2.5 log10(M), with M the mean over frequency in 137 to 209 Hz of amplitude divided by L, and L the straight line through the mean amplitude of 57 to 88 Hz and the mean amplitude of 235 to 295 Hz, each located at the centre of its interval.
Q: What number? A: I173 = 0.25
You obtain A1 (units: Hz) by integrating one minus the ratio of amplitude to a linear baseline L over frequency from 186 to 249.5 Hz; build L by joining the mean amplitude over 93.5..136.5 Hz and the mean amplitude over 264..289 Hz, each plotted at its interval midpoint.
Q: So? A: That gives 7.1 Hz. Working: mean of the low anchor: 15.1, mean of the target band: 15.6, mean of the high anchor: 19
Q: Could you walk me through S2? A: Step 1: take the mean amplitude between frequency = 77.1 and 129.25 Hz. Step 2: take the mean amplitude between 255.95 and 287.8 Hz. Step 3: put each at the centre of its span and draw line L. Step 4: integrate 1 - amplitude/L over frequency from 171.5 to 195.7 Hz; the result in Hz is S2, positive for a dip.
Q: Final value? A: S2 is 3.8 Hz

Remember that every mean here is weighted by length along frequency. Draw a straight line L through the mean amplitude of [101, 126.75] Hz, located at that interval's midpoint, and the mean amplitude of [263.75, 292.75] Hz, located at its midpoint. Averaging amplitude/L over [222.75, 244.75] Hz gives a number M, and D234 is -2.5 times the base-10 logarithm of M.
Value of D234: 0.10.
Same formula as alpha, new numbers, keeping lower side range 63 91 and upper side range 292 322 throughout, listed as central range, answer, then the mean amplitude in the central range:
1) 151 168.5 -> 3.64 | 15.2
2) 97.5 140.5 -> 8.78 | 14.9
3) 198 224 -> 6.04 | 15.2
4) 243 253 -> 1.18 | 17.8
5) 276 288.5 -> 0.80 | 19.2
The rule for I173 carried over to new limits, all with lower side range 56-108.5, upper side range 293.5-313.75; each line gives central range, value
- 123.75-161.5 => 0.23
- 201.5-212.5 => 0.30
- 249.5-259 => 0.09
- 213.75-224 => 0.23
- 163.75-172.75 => 0.24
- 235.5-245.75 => 0.18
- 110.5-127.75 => 0.30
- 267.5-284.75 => 0.09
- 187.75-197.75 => 0.31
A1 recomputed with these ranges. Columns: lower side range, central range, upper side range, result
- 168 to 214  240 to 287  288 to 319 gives 0.1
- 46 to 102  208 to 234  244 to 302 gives 4.3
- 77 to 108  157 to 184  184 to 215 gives 0.5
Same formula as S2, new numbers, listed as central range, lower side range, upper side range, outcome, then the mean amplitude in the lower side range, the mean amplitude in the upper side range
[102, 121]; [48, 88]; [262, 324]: 5.0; 19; 20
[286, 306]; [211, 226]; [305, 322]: 0.3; 15.8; 21.5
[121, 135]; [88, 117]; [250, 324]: 0.2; 15.3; 19.8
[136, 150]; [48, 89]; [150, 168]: 1.0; 19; 15.2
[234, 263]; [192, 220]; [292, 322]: -0.6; 14.9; 20.8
